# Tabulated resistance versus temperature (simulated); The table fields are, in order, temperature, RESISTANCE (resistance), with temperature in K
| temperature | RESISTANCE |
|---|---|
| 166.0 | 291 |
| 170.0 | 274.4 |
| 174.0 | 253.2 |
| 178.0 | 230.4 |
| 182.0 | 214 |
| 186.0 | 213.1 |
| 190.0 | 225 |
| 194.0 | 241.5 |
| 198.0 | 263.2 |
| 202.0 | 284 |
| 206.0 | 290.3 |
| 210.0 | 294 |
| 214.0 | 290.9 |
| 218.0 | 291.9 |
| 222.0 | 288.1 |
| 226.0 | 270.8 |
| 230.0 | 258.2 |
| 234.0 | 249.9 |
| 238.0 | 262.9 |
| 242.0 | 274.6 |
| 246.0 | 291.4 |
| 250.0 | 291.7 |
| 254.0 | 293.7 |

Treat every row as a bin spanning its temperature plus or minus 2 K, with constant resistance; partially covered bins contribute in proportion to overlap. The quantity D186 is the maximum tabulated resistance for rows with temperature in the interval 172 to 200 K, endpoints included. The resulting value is 263.2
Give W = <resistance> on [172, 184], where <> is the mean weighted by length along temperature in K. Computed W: 233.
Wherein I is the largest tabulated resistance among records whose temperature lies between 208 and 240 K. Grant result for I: 294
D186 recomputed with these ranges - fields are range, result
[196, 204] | 284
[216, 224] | 291.9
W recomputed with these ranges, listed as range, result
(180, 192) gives 217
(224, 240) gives 260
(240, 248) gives 283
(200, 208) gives 287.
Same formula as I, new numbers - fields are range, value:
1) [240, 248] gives 291.4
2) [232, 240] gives 262.9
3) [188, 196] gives 241.5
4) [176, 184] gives 230.4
